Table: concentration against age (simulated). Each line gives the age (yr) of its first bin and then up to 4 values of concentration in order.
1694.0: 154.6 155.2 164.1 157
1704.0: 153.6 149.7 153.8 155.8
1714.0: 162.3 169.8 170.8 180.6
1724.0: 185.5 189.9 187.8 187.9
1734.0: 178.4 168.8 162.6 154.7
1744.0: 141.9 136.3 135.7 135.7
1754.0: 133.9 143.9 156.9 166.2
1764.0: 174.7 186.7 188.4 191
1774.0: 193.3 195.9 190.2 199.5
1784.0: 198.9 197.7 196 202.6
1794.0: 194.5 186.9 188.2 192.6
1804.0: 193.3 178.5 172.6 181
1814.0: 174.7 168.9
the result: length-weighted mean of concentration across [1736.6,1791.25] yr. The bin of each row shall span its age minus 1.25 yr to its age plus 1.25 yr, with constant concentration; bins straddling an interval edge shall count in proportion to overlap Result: 171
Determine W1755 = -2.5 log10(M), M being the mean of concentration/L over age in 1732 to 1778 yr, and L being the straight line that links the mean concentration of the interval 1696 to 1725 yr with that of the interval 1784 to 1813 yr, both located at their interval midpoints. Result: 0.08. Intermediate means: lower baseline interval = 163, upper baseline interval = 190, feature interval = 164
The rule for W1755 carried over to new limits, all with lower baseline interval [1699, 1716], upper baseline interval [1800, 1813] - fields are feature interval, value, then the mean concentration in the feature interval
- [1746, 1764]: 0.16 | 147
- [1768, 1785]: -0.11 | 194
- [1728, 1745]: -0.03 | 169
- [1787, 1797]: -0.09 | 196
